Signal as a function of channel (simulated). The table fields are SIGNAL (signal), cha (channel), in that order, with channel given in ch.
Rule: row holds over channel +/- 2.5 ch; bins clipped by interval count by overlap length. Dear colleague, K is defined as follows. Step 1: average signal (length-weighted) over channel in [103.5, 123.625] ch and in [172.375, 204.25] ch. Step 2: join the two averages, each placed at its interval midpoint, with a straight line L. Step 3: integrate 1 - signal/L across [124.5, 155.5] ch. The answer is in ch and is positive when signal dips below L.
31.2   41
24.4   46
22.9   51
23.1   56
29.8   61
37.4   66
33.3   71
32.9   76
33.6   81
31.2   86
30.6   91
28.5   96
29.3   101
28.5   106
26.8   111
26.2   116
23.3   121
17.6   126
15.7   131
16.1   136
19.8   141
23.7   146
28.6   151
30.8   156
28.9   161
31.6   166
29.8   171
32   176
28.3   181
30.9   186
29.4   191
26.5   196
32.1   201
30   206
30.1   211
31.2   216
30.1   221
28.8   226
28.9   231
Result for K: 7.4 ch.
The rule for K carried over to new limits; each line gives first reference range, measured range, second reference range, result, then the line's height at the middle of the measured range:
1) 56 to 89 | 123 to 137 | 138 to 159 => 5.4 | 27.2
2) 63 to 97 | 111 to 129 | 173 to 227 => 5.1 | 31.7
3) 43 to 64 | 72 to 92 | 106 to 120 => -4.9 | 26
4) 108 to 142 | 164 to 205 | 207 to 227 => -4.9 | 26.9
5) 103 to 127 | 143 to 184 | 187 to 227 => -2.3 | 27.6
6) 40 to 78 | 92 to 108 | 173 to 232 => 0.3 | 29.4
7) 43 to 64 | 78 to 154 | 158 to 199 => 5.8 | 27.6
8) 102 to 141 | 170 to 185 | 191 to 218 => -1.5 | 27.4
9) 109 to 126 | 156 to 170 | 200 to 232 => -1.7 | 27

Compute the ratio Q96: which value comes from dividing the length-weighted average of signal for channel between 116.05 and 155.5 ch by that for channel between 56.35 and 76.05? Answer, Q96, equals 0.67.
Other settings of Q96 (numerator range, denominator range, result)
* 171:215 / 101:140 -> 1.34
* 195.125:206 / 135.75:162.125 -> 1.19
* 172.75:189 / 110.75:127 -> 1.29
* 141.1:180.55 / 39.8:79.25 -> 0.98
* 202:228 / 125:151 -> 1.54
